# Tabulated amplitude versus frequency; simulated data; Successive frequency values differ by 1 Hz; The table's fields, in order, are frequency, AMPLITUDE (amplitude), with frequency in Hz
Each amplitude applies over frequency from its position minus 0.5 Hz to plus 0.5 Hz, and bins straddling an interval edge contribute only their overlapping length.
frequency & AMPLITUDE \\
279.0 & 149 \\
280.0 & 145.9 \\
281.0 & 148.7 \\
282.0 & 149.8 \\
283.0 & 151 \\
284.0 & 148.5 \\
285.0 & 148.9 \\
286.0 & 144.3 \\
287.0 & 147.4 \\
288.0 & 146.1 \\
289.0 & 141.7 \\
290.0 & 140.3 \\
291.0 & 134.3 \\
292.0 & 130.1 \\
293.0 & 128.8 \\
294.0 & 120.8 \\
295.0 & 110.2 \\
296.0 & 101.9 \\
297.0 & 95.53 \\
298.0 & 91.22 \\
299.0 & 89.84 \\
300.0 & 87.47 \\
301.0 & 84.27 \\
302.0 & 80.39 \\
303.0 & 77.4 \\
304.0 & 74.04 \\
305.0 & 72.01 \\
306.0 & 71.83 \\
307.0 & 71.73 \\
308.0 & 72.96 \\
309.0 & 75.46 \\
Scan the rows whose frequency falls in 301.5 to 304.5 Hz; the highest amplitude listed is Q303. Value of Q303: 80.39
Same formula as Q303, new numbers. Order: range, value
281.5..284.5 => 151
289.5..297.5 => 140.3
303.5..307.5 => 74.04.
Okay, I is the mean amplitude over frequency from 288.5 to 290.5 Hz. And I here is 141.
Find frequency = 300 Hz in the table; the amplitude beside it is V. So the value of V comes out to 87.47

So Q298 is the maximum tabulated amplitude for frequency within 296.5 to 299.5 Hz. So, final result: 95.53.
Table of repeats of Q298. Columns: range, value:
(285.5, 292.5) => 147.4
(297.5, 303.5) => 91.22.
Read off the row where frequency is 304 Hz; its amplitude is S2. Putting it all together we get 74.04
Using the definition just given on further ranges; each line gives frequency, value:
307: 71.73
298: 91.22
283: 151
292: 130.1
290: 140.3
